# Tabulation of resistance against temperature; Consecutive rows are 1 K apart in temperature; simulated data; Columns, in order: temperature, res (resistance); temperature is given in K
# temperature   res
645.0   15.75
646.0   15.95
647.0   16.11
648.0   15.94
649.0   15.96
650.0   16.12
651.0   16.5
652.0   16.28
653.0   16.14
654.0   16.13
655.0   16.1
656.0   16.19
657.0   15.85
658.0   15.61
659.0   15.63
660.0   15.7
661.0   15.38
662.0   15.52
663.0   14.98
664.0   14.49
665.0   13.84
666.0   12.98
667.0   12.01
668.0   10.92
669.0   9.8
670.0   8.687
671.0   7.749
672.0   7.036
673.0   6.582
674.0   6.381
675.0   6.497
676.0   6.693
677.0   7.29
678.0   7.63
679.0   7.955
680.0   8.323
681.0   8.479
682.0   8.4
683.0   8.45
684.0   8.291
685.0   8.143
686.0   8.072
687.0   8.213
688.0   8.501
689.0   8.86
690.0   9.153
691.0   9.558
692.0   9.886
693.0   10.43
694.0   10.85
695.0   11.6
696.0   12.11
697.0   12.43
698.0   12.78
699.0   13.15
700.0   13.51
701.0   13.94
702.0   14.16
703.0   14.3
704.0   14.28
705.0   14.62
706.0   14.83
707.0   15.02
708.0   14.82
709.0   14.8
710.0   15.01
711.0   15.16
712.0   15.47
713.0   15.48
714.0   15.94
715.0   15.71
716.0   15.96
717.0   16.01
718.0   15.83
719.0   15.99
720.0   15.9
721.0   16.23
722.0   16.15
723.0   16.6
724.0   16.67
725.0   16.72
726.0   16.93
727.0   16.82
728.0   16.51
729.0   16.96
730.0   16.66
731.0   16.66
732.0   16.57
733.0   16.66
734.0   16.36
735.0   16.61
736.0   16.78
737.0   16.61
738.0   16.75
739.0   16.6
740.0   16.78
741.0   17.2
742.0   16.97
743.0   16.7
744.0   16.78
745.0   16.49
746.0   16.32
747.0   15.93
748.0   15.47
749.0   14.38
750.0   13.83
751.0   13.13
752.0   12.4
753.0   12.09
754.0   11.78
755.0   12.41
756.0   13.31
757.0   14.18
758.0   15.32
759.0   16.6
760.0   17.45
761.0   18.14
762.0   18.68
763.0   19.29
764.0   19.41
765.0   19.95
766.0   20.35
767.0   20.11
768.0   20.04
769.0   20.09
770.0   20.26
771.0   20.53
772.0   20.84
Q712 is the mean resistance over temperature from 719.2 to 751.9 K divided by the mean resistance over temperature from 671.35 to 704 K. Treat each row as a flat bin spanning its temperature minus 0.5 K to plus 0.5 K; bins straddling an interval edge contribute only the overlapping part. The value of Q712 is 1.68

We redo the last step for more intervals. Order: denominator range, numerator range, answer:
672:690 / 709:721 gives 2.00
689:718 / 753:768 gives 1.24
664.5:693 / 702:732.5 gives 1.80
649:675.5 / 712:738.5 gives 1.25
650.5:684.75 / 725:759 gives 1.35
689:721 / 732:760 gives 1.12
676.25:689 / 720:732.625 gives 2.04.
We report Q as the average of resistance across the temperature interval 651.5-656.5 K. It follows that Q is 16.2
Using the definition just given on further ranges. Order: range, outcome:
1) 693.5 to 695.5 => 11.2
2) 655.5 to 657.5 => 16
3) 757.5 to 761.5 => 16.9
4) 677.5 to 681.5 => 8.1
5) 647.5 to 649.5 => 15.9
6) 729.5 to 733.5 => 16.6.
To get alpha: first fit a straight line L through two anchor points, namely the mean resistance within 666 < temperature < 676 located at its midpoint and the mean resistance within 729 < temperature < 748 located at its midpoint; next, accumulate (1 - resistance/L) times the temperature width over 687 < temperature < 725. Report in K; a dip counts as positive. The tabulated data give -2.87 K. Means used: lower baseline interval 8.55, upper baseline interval 16.6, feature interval 13.8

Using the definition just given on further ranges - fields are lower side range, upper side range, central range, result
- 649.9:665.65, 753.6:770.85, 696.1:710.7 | 2.1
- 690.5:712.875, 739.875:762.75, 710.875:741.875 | -4.4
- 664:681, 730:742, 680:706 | 1.5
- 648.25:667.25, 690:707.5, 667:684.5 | 7.6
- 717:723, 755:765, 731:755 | 1.4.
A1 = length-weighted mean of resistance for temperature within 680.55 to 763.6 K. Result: 14.4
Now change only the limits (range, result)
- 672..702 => 9.43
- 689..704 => 12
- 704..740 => 16.1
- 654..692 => 10.6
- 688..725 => 13.9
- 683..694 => 8.98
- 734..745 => 16.7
